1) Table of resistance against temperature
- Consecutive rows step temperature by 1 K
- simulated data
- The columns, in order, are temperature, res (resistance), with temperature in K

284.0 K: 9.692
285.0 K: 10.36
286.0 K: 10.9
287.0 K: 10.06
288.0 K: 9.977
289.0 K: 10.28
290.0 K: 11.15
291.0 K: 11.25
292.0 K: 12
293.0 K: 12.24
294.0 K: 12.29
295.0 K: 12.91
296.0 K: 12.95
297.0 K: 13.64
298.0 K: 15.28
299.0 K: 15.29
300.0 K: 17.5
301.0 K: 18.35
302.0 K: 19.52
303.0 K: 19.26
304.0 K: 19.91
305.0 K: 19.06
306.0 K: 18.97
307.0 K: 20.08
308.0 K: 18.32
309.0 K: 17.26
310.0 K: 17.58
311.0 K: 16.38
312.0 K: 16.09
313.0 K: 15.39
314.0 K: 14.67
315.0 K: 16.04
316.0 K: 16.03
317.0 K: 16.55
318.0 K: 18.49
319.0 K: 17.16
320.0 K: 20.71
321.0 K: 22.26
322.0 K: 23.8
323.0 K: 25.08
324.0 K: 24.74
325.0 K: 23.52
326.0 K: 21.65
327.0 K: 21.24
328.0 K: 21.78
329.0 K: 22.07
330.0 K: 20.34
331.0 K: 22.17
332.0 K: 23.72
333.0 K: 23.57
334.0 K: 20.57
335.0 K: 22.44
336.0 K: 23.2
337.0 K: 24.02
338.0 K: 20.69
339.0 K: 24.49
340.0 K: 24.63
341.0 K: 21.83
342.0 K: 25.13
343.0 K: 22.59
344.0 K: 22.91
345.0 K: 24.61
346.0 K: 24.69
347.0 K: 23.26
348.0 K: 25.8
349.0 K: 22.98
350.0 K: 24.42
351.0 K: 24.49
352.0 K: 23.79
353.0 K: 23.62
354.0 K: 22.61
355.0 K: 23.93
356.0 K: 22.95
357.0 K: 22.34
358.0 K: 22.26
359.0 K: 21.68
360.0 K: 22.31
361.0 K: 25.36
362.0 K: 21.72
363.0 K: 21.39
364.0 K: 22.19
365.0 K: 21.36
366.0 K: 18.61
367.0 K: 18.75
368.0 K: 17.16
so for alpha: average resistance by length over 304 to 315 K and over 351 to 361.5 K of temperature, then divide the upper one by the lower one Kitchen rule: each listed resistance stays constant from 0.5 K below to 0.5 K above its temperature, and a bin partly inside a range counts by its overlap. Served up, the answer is 1.3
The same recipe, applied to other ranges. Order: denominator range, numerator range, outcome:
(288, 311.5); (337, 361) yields 1.50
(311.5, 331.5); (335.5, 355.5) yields 1.18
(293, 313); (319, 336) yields 1.34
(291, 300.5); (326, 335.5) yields 1.61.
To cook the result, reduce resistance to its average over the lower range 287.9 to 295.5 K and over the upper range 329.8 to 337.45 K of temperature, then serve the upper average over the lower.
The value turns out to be 1.95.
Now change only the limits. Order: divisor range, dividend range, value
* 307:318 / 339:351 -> 1.43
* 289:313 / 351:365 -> 1.44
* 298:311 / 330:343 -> 1.26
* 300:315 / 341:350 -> 1.34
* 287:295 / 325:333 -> 1.95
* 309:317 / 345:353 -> 1.50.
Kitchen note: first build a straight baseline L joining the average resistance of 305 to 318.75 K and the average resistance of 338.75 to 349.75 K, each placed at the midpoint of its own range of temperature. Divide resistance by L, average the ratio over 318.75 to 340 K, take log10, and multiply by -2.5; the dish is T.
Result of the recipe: -0.09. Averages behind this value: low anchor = 17.1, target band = 22.5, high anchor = 23.9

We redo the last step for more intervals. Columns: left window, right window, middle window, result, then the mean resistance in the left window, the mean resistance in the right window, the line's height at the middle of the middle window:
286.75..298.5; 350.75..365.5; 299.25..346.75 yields -0.21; 12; 22.8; 17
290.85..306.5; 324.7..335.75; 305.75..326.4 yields 0.01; 15.7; 22.1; 19.2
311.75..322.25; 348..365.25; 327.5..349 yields -0.12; 17.8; 23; 20.6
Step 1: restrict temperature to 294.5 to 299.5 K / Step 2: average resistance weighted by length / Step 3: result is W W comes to 14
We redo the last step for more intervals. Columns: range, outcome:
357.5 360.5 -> 22.1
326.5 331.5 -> 21.5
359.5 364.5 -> 22.6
